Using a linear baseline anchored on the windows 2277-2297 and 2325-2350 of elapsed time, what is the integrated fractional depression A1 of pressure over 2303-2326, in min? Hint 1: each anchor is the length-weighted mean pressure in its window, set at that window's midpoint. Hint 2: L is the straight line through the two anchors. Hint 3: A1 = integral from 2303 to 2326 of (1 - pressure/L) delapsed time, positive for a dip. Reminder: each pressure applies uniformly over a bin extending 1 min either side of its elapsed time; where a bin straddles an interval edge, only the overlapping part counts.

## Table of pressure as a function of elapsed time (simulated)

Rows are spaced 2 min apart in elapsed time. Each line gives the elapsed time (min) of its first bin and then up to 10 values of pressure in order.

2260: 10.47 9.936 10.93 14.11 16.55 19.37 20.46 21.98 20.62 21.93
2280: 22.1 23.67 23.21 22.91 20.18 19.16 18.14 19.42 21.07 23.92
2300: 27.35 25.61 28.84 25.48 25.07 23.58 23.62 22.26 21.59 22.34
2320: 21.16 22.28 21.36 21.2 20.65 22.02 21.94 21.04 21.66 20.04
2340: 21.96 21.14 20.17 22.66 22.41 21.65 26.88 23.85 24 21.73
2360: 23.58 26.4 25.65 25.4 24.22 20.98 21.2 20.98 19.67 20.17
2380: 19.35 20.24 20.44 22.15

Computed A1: -2.17 min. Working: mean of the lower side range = 21.2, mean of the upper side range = 21.4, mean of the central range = 23.3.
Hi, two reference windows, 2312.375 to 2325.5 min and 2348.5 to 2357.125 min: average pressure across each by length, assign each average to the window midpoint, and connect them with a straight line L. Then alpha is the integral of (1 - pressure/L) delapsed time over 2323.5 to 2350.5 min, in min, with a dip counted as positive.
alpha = 1.8 min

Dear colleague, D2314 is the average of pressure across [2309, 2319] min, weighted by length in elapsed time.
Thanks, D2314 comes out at 22.7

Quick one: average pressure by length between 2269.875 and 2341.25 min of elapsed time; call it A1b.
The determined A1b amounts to 22.2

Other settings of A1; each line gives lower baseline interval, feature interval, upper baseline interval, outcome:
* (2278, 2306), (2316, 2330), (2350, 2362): 1.1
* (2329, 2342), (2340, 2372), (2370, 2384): -3.7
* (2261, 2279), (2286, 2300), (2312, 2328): -1.2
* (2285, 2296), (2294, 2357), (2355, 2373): -3.1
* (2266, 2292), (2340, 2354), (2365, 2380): -0.8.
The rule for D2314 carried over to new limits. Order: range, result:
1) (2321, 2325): 21.8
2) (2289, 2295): 18.9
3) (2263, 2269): 13.9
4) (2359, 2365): 25.2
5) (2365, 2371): 23.5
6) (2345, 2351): 22.2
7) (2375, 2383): 19.9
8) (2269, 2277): 20.6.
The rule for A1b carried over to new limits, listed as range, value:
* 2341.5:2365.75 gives 23.5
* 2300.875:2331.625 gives 23.1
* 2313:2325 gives 21.8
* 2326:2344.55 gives 21.2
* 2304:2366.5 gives 22.8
